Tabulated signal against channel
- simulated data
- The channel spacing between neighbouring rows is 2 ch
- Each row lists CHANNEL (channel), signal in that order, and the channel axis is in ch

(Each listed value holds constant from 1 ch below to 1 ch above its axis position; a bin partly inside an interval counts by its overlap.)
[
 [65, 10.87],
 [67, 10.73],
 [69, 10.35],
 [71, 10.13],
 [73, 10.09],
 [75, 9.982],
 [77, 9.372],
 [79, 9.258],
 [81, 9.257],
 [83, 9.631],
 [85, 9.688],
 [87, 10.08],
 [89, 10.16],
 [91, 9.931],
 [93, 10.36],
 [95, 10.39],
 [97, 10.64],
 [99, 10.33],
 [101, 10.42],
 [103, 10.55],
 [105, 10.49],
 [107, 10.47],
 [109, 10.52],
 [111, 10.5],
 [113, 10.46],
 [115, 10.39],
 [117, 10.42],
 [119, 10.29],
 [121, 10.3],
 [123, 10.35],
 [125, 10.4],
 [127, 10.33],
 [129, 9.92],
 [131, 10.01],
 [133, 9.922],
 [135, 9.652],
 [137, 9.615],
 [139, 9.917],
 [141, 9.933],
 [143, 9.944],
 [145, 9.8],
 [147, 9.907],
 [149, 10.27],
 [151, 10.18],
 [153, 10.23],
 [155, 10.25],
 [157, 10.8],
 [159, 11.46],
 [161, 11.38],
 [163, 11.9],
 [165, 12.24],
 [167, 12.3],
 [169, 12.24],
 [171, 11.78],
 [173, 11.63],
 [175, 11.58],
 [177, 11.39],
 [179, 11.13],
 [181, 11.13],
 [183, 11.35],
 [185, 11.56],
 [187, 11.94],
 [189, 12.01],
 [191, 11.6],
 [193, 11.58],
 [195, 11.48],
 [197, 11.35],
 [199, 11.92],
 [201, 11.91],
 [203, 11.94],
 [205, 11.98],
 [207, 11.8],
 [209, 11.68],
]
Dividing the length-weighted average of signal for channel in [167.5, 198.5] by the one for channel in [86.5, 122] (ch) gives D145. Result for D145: 1.12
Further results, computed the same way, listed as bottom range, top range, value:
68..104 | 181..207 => 1.17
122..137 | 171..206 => 1.16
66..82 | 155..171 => 1.18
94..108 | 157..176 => 1.13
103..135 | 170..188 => 1.12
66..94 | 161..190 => 1.18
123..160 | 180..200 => 1.14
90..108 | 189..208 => 1.13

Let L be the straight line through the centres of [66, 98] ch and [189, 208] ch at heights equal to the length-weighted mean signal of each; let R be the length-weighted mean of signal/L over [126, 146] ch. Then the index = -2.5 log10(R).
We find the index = 0.09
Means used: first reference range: 10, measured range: 9.9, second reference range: 11.7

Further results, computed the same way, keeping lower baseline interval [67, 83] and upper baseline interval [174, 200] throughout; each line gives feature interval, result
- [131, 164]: 0.064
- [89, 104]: -0.022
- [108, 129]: 0.012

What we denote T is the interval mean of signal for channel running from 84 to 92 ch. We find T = 9.96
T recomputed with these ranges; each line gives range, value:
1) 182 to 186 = 11.5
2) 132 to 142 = 9.81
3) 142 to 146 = 9.87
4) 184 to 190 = 11.8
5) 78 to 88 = 9.58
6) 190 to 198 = 11.5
